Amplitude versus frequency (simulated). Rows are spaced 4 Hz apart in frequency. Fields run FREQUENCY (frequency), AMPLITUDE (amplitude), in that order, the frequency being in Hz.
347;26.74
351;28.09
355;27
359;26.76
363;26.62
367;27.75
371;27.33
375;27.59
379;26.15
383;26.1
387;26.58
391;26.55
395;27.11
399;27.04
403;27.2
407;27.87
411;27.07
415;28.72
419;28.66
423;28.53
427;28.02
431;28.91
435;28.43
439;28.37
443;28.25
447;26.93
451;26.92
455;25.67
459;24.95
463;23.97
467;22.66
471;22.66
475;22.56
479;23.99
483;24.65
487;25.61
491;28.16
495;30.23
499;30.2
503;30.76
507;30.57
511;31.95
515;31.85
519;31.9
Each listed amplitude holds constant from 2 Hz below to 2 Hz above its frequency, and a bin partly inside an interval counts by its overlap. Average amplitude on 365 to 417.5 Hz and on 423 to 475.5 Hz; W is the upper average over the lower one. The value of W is 0.96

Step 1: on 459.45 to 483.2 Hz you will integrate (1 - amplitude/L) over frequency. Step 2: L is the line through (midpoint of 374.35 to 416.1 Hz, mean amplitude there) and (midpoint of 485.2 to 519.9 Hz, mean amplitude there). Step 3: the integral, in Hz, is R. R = 4.71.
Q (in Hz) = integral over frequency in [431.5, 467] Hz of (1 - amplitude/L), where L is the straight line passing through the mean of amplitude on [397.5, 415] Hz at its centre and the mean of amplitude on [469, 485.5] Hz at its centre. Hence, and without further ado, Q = -2.0 Hz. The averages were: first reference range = 27.5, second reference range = 23.5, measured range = 26.6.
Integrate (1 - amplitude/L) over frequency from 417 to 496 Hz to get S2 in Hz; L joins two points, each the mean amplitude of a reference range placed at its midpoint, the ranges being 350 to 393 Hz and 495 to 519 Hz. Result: 8.4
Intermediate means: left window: 26.9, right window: 31.1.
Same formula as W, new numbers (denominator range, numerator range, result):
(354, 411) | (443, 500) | 0.95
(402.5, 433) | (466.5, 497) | 0.89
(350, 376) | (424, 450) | 1.03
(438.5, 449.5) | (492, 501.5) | 1.08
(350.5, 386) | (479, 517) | 1.08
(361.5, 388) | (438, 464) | 0.98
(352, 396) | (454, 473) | 0.89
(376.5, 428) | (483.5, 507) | 1.06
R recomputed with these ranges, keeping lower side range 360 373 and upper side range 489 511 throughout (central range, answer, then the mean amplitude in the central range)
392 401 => 0.3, 27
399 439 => 0.4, 28.1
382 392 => 0.4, 26.4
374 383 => 0.3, 26.6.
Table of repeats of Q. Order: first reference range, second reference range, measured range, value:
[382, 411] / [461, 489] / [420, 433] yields -1.4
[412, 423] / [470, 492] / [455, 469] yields 0.9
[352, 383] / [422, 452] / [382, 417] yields 0.4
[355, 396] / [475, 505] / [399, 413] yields -0.2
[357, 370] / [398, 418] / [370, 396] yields 0.6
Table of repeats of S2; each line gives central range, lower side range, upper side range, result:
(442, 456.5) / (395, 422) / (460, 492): -0.7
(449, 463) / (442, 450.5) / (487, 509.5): 1.1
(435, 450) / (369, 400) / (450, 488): -1.7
